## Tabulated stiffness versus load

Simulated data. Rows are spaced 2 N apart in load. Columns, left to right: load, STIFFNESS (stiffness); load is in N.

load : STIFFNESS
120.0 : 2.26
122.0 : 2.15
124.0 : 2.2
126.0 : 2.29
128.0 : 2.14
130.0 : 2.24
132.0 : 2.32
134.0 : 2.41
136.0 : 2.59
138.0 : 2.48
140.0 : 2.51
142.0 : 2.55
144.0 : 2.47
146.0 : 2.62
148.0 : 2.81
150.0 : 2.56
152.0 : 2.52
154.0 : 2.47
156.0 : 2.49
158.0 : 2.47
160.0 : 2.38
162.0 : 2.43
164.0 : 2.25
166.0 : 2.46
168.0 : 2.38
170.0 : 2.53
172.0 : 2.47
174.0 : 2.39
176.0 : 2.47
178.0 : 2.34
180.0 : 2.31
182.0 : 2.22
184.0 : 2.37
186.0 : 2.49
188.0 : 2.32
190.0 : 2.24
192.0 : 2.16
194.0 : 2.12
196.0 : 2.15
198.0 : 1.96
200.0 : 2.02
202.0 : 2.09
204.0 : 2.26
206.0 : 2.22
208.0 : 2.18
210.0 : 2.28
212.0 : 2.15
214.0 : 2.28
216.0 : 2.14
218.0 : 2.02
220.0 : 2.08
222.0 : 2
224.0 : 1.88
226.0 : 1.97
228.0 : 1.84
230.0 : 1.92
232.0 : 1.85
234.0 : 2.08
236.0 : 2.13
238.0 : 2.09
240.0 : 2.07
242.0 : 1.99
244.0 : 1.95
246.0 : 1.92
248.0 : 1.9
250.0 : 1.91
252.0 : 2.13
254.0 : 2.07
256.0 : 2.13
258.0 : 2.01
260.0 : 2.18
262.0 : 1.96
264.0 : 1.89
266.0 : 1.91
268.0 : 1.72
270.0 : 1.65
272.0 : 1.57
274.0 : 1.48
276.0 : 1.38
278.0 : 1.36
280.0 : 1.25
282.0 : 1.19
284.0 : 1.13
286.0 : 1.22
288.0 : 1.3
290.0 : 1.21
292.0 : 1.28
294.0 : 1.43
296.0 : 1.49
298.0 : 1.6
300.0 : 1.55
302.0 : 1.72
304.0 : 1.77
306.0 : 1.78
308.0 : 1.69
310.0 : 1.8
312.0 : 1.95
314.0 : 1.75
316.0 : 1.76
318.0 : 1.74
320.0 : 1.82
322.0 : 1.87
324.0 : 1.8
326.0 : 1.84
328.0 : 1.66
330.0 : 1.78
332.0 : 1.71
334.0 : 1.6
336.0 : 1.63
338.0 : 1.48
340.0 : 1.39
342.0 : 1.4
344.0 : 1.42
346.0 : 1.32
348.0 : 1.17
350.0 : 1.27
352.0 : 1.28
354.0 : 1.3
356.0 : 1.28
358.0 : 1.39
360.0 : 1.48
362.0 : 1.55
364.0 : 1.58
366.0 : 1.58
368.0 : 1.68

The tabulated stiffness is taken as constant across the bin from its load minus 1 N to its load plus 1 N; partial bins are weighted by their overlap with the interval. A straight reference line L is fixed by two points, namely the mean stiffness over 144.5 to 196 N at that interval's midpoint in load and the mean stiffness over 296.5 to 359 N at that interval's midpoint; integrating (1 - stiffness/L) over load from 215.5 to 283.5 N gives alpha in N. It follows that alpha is 4.8 N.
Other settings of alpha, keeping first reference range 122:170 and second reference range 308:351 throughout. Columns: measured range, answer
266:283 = 3.59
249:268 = -0.64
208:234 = 0.79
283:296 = 3.77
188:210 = 0.45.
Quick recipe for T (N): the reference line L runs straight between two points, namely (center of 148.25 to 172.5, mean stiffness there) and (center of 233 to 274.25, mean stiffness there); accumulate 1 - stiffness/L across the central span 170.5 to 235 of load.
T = 1.8 N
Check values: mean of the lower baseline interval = 2.46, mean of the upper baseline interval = 1.95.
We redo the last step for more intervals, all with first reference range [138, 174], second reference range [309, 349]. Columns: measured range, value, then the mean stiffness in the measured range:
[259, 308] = 8.4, 1.55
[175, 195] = 0.4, 2.3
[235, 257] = 0.2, 2.03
